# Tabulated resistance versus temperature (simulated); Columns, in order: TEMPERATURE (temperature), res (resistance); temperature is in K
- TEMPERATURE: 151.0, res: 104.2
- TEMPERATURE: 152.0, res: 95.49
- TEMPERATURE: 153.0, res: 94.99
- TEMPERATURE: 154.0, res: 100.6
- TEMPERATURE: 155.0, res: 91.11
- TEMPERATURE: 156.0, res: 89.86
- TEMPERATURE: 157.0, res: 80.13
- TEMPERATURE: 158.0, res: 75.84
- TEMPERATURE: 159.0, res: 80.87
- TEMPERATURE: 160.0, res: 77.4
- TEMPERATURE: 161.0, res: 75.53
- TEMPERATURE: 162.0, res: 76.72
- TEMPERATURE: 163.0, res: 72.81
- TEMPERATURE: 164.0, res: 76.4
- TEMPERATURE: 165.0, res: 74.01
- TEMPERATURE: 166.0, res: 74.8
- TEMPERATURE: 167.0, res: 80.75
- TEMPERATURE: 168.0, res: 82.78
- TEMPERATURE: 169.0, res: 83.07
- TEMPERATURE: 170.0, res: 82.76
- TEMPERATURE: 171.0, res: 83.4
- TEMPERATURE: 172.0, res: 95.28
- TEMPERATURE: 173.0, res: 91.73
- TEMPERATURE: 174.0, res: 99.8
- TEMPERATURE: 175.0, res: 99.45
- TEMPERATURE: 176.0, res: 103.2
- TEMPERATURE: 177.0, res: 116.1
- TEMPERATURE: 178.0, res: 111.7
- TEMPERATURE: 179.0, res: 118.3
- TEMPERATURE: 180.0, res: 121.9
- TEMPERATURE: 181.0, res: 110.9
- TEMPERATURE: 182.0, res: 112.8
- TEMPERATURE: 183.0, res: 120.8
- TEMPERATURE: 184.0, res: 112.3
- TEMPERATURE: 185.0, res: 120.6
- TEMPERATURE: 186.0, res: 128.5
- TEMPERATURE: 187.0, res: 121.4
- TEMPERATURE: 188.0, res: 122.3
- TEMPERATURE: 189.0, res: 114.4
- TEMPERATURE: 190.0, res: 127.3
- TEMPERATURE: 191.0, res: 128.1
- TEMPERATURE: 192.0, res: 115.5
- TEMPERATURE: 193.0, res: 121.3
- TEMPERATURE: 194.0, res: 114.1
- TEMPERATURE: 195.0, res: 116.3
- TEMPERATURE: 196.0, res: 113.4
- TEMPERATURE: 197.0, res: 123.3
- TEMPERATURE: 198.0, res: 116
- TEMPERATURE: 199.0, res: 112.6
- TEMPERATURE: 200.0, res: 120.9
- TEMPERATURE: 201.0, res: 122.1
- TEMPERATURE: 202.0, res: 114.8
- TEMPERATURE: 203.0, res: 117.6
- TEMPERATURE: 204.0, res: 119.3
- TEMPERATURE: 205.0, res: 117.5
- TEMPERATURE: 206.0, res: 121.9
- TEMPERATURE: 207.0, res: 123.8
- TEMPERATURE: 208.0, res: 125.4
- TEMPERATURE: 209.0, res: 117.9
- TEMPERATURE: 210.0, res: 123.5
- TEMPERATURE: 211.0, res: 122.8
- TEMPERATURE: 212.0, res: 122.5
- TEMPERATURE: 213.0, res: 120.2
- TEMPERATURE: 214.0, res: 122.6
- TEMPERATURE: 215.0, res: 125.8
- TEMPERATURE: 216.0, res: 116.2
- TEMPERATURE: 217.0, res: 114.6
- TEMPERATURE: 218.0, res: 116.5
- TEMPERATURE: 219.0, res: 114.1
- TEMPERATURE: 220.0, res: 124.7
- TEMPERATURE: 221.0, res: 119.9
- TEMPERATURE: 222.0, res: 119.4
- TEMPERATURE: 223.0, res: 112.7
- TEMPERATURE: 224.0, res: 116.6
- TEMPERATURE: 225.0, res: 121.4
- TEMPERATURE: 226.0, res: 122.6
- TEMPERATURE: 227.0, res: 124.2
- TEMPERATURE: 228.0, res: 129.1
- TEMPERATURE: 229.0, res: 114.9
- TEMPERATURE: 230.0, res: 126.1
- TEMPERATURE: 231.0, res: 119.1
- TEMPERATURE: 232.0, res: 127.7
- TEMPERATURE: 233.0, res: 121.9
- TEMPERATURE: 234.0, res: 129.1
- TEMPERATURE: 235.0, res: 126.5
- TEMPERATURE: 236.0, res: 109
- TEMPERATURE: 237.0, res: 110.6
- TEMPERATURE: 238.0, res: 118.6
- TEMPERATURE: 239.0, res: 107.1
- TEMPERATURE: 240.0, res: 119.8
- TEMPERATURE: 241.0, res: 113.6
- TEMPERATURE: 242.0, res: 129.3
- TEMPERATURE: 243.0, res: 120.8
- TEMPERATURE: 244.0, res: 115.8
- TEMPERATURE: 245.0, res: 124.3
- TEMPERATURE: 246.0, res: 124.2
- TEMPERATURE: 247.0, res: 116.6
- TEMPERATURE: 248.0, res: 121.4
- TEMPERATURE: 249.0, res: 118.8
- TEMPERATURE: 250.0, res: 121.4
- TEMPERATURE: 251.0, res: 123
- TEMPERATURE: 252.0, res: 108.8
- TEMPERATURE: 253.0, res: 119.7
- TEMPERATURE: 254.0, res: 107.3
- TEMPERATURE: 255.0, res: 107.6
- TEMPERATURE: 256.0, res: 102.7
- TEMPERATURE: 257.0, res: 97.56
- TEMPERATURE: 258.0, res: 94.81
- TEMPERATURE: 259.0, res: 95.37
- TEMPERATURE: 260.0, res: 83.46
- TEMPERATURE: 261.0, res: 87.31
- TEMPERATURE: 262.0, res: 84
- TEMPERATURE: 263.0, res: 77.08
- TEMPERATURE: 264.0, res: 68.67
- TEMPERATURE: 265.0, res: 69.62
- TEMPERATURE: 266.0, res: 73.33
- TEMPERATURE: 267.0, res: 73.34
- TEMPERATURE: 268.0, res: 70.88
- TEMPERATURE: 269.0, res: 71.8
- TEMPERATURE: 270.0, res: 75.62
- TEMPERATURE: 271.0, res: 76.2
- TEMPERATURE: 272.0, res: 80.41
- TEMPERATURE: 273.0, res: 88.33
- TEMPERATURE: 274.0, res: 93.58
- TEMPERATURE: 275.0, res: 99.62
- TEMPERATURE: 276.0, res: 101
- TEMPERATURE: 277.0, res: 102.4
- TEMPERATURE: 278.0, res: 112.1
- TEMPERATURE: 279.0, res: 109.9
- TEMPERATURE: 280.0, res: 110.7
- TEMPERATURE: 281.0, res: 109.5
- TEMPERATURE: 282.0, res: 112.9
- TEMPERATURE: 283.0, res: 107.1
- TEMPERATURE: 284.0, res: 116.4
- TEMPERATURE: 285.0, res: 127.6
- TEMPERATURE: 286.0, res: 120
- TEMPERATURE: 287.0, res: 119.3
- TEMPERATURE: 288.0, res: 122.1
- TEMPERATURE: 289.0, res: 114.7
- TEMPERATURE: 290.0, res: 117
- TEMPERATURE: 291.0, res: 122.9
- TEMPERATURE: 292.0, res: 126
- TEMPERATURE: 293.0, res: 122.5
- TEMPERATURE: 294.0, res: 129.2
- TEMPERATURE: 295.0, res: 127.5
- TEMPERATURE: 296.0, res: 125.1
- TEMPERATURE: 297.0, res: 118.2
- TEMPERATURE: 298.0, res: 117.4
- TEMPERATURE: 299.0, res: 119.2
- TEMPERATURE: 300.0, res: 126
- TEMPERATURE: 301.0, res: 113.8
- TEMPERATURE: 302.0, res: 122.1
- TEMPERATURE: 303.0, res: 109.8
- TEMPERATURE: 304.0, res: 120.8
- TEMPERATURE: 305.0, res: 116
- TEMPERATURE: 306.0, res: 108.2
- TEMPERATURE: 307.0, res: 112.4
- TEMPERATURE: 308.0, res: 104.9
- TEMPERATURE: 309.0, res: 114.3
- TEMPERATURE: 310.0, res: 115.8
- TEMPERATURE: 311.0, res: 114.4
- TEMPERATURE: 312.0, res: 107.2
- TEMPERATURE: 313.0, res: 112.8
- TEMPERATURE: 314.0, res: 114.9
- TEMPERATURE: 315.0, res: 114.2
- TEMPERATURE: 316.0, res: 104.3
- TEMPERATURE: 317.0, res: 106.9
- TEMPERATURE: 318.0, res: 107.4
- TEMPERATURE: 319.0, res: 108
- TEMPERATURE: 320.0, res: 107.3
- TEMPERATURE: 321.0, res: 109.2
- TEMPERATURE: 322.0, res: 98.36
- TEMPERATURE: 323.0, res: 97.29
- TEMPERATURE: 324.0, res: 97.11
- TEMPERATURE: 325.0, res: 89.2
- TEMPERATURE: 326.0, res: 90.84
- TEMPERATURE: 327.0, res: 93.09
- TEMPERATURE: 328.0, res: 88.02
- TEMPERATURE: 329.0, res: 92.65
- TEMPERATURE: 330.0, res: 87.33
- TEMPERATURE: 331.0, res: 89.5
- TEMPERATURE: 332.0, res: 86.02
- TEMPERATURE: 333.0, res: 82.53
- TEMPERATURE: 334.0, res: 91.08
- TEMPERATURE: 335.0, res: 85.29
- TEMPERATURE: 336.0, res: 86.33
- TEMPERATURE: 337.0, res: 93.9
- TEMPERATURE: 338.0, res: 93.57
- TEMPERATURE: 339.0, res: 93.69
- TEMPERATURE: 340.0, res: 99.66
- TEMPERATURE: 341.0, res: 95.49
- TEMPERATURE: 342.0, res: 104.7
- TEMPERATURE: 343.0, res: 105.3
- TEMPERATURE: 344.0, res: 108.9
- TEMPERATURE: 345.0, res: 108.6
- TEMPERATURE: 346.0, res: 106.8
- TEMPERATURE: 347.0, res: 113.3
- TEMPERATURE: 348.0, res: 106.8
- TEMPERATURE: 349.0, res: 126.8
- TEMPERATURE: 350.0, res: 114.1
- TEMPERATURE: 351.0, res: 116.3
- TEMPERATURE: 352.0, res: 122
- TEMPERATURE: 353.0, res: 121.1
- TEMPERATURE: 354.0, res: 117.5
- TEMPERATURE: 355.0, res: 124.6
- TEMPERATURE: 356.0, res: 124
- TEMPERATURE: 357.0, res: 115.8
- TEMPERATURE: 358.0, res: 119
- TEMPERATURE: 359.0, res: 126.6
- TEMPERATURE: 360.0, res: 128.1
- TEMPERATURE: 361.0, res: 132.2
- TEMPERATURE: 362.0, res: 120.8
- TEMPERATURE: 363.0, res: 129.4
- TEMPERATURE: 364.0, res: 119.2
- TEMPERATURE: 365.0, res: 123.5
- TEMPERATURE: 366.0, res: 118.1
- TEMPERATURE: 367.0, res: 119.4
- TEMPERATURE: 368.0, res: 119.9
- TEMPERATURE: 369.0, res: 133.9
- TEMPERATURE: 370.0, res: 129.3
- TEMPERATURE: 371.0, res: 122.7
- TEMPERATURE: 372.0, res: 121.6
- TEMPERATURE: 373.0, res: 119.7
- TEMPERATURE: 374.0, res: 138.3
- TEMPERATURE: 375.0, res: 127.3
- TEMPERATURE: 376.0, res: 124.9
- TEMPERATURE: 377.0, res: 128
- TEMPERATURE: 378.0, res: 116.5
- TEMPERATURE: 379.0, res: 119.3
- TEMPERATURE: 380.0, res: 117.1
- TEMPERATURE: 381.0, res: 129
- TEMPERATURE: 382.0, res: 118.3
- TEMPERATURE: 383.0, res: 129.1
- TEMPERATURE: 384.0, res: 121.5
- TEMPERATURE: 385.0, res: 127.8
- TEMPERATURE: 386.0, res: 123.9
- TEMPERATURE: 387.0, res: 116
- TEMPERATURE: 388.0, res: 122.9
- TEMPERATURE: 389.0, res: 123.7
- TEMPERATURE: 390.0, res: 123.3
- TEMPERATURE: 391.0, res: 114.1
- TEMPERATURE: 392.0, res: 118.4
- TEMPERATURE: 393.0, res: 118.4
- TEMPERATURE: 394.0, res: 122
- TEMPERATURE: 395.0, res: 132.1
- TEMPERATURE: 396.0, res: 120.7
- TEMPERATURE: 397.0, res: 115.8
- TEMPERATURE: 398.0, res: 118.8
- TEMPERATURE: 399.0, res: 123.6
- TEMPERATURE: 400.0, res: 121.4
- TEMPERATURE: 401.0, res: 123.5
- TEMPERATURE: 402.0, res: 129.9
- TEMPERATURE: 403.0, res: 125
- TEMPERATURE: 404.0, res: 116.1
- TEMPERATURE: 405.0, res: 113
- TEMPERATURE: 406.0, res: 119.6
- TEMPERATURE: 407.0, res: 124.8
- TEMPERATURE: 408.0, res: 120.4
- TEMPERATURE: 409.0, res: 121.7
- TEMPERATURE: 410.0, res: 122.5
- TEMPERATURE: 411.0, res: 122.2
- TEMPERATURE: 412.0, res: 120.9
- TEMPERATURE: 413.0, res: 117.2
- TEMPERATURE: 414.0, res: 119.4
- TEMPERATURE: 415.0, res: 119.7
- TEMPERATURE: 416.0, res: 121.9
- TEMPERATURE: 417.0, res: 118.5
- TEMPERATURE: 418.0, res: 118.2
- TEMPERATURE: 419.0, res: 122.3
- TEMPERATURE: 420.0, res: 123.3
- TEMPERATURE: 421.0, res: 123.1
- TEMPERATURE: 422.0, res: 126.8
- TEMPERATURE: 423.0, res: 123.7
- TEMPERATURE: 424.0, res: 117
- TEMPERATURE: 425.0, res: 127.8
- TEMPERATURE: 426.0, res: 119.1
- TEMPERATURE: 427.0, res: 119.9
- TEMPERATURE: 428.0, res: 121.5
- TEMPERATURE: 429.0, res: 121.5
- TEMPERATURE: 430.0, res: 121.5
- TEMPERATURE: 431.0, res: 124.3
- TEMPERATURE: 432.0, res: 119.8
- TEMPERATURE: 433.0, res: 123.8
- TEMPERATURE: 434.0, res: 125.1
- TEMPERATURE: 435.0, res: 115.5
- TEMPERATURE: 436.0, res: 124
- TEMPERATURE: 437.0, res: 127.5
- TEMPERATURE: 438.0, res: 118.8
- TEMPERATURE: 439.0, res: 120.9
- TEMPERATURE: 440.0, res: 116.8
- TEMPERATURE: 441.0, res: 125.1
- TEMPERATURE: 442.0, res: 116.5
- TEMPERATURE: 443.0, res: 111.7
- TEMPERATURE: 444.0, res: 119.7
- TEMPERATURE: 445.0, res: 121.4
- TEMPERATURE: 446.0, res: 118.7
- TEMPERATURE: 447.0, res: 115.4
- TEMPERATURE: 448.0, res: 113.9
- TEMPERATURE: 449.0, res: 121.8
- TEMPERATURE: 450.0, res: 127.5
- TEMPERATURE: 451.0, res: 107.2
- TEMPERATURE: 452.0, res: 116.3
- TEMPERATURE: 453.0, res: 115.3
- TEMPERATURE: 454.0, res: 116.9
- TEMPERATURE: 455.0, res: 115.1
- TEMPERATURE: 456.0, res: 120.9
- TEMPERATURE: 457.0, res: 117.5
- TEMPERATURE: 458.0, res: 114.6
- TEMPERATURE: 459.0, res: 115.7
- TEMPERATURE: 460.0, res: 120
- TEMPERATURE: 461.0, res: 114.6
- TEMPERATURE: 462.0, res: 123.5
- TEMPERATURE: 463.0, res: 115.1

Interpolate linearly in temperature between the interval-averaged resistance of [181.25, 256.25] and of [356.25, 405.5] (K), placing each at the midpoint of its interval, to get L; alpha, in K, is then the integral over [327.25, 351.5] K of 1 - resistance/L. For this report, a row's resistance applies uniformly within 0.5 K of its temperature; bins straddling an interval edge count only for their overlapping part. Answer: 4.57 K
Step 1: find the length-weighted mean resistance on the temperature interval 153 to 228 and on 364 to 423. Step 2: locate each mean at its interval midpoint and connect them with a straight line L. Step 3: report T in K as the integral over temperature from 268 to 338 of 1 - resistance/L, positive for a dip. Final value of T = 6.3 K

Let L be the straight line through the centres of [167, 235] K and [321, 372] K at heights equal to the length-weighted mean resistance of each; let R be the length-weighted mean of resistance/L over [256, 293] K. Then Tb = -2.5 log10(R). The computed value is 0.14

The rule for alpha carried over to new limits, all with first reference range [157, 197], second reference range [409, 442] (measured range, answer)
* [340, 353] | 0.5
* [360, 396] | -1.8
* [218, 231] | -1.9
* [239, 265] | 0.2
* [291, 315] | -1.3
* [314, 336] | 3.2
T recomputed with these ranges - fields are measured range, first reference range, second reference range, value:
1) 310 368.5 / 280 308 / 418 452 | 5.7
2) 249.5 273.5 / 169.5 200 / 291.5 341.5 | 4.1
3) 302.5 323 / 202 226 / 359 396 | 2.0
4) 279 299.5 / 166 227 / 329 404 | -0.7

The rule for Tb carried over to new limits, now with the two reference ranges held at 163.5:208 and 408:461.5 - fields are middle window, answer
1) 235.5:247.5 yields -0.05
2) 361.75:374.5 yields -0.07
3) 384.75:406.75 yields -0.03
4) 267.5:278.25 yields 0.27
